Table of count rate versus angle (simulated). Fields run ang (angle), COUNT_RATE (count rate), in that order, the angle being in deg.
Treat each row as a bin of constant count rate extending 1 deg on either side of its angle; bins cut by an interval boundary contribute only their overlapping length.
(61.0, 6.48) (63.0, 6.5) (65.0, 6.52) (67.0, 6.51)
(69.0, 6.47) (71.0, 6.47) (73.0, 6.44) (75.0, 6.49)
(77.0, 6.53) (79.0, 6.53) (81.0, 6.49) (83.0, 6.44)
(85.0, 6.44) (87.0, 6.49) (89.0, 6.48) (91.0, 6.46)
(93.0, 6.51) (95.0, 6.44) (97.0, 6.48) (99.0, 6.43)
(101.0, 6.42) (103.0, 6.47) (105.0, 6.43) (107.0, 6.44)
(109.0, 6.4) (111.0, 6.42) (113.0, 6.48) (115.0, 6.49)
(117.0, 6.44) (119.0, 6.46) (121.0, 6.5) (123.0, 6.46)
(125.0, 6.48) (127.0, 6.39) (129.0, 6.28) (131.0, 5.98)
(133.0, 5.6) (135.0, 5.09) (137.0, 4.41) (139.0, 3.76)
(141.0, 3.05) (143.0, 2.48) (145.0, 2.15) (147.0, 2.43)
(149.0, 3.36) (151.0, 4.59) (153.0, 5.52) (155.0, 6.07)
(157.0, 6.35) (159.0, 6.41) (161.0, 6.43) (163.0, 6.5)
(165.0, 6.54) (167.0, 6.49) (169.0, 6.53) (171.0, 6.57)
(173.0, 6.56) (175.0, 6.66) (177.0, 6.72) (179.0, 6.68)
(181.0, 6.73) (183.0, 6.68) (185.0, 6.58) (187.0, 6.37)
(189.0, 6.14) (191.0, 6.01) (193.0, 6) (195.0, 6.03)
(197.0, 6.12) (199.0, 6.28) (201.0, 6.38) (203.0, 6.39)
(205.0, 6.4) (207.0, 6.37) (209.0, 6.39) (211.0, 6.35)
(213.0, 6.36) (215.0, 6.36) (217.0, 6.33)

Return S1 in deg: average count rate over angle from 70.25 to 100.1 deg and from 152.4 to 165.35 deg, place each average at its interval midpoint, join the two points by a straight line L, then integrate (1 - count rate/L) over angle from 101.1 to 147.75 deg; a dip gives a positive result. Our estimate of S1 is 6.6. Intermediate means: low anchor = 6.47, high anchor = 6.27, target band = 5.47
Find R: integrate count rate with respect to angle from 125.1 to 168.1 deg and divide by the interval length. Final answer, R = 5.08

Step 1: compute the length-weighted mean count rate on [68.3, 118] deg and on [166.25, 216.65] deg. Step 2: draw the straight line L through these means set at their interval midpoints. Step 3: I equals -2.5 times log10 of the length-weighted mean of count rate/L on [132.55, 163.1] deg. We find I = 0.37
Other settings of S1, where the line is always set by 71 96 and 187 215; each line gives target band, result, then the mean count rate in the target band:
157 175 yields -0.5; 6.5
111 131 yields 0.0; 6.42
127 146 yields 5.8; 4.42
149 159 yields 1.4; 5.48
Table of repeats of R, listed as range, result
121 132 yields 6.33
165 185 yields 6.62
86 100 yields 6.47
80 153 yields 5.67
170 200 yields 6.41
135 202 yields 5.62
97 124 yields 6.45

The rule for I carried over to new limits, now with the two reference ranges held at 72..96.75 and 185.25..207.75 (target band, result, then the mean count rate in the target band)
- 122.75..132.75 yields 0.02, 6.25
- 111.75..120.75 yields -0.01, 6.47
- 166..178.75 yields -0.05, 6.59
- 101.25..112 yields 0.00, 6.43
